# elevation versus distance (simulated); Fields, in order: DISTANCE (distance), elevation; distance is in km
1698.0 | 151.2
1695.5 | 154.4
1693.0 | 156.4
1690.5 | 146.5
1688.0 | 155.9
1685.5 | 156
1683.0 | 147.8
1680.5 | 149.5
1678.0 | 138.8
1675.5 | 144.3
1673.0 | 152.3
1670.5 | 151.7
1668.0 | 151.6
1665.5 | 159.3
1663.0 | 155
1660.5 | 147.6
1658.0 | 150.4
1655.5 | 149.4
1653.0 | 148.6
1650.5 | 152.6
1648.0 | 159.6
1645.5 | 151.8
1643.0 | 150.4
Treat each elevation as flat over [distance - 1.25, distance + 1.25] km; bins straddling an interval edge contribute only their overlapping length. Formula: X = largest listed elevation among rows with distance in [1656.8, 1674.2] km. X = 159.3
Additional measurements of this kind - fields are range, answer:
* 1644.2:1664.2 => 159.6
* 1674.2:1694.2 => 156.4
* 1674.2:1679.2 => 144.3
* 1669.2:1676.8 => 152.3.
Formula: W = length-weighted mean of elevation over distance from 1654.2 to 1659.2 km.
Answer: 150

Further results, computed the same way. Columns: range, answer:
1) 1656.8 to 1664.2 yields 151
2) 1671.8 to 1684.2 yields 147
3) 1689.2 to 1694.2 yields 151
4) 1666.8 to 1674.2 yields 152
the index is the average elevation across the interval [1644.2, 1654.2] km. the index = 153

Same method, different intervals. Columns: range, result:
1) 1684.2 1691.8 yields 153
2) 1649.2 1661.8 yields 150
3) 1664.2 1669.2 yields 155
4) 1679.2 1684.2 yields 149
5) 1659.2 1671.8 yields 153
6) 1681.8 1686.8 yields 152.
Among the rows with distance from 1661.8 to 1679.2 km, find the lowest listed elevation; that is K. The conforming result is 138.8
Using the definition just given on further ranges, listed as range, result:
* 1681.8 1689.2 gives 147.8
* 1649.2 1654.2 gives 148.6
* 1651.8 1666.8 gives 147.6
